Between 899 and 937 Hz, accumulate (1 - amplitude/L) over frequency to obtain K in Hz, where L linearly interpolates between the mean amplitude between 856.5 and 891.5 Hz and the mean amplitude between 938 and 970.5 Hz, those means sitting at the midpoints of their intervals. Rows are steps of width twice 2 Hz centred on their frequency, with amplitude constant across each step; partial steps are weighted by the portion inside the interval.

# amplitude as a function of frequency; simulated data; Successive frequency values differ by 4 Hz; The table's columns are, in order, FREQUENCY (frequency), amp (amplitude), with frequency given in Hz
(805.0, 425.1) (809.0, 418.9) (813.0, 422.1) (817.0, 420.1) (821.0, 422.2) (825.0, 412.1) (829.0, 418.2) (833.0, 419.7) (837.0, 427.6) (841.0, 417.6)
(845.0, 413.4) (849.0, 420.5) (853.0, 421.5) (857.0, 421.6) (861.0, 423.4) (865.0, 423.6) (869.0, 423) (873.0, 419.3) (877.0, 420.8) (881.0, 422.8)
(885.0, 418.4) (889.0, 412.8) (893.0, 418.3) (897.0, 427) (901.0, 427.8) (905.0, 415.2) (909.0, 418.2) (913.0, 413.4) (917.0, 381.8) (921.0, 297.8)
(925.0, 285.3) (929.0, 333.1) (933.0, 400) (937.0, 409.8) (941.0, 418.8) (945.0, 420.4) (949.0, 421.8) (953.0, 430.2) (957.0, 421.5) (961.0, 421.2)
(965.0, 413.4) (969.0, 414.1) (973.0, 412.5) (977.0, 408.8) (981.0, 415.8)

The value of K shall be 3.9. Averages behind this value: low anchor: 421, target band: 377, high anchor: 420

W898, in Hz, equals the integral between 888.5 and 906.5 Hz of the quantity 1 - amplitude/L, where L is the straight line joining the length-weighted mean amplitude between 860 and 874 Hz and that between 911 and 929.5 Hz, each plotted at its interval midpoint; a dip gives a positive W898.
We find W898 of -2.1 Hz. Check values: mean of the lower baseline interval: 422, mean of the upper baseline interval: 343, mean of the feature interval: 421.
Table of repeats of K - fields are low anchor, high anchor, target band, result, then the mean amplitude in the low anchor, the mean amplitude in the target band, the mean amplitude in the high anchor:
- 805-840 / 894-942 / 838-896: -2.3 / 420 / 420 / 386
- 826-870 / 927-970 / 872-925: 1.6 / 421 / 402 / 409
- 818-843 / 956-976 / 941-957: -0.3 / 420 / 423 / 416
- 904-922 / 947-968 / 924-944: 1.4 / 388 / 376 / 421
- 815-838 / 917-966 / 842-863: -0.4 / 420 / 420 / 389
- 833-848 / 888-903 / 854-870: -0.1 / 420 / 423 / 422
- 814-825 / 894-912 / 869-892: 0.1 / 420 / 419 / 421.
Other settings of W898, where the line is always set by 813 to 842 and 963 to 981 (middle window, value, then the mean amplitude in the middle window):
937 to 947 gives -0.1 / 418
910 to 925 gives 2.1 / 357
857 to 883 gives -0.3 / 422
